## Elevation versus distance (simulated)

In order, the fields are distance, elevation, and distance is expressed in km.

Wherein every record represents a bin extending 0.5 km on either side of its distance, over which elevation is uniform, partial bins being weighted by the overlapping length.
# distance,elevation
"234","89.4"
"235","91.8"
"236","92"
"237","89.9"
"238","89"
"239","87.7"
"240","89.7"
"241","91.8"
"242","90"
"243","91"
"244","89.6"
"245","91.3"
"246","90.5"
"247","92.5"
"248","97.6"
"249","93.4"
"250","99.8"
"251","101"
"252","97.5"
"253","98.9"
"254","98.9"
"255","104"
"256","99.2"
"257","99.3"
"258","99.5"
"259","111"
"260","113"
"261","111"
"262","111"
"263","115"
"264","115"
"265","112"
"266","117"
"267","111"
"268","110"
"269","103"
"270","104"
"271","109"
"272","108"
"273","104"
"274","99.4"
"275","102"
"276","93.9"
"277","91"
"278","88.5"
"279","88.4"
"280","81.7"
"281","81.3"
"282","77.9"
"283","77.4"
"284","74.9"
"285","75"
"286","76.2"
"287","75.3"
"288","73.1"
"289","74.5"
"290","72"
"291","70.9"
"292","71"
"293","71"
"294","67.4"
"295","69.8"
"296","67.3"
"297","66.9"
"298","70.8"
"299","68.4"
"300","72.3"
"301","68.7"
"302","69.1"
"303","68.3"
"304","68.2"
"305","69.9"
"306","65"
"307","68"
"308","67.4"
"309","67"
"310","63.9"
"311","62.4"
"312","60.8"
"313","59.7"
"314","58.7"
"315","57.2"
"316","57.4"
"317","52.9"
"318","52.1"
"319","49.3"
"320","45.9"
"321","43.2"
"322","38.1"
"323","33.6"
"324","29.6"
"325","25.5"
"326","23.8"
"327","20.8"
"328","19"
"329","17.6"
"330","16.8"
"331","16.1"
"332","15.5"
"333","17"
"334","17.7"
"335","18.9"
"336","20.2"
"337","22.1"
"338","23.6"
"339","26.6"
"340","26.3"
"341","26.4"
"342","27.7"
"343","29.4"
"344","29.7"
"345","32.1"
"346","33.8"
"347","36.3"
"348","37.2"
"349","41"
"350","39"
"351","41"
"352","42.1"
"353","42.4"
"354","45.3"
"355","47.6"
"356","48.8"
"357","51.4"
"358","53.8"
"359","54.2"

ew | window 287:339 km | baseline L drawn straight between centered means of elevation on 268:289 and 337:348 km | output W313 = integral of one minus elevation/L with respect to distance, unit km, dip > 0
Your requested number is 8.13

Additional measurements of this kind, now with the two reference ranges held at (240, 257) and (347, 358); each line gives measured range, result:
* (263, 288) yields -3.8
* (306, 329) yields 5.3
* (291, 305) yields 0.3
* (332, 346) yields 7.1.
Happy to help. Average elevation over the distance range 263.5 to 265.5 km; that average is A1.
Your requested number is 114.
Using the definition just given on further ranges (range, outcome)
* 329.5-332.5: 16.1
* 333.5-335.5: 18.3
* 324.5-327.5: 23.4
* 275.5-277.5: 92.5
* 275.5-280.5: 88.7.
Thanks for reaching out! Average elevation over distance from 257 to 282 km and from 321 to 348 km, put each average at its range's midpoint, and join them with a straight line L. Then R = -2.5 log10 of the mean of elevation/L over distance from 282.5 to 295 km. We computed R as 0.09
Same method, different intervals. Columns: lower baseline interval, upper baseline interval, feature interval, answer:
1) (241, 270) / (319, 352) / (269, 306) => -0.10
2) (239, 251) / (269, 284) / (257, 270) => -0.18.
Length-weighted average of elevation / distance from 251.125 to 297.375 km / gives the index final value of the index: 92.3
